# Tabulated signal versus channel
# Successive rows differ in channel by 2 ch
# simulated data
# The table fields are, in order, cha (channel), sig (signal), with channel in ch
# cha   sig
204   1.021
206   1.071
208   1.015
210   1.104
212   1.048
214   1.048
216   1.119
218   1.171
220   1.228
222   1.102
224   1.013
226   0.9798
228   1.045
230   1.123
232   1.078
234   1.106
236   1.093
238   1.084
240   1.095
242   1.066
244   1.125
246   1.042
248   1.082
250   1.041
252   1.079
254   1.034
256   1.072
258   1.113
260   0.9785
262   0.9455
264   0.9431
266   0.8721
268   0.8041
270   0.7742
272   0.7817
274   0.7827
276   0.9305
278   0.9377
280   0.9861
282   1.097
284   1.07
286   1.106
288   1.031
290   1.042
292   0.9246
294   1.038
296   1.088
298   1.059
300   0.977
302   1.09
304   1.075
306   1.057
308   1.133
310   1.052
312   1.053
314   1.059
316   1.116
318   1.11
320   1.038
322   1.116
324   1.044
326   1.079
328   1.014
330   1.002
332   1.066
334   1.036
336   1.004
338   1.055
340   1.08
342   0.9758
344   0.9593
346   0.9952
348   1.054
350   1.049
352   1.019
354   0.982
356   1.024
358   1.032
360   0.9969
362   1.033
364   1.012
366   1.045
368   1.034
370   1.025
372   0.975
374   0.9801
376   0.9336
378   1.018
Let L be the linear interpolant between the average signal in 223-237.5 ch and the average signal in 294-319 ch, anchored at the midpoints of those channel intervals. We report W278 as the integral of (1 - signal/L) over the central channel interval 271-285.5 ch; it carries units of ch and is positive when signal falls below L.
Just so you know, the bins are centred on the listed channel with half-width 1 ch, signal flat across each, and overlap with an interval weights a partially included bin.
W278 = 1.7 ch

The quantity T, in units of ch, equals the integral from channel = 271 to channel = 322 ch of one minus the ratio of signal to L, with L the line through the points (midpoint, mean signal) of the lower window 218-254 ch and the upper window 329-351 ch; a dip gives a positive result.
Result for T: 1.0 ch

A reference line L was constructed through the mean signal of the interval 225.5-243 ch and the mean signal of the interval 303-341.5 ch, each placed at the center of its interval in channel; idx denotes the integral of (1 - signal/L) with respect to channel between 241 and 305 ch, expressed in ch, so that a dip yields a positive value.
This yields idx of 4.2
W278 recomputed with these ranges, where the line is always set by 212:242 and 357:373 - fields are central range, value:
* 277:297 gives 0.5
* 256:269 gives 1.4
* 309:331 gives -0.4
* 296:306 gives 0.0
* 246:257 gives 0.2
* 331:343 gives 0.0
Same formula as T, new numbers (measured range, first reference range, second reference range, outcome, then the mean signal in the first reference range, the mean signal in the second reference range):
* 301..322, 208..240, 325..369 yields -0.7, 1.09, 1.02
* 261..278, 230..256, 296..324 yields 3.4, 1.08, 1.07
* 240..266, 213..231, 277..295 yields 0.5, 1.09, 1.03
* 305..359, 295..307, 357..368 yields -0.2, 1.06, 1.02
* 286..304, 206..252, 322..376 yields 0.2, 1.08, 1.02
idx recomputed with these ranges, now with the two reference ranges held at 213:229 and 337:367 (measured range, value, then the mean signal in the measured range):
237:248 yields -0.1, 1.08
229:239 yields -0.1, 1.1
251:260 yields 0.1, 1.06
